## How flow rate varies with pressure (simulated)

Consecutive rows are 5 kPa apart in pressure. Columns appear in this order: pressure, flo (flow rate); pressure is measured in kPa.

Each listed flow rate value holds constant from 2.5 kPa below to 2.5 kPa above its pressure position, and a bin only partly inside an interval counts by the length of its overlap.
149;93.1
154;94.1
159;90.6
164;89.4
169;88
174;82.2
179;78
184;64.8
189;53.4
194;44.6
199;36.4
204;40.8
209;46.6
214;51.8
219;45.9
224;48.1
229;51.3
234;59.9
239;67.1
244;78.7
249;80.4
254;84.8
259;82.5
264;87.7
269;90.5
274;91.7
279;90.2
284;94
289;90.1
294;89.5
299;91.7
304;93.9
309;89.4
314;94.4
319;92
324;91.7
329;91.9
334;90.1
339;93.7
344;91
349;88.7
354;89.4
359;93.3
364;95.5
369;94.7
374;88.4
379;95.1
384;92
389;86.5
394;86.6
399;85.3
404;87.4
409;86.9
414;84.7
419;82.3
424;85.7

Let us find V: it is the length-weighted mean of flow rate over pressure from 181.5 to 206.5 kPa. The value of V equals 48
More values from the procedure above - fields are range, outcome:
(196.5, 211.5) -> 41.3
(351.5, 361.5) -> 91.3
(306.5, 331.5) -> 91.9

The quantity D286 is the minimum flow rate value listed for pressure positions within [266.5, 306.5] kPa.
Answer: 89.5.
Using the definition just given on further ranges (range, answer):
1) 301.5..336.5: 89.4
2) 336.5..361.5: 88.7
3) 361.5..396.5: 86.5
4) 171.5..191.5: 53.4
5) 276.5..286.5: 90.2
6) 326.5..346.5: 90.1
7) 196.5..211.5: 36.4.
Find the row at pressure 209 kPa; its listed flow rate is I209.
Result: 46.6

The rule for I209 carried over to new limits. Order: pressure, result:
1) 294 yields 89.5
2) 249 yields 80.4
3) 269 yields 90.5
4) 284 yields 94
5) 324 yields 91.7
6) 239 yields 67.1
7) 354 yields 89.4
